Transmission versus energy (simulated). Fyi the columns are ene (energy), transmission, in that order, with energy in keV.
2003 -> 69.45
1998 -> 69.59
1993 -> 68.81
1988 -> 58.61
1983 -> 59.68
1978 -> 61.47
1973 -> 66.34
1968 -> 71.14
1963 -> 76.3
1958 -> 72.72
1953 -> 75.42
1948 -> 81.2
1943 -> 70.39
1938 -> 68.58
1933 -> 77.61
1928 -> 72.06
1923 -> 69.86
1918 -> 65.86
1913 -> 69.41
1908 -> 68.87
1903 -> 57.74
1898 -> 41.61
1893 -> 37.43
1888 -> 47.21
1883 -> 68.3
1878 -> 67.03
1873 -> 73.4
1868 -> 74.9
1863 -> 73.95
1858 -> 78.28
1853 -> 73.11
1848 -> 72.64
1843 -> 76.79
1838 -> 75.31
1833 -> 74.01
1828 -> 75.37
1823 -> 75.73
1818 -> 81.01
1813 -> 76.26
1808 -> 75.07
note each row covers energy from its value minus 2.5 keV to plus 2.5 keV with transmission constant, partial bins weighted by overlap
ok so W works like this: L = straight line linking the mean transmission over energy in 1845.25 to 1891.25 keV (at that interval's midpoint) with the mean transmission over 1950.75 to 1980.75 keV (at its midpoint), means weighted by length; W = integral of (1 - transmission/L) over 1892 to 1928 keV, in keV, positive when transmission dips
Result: 4.8 keV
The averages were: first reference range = 69.4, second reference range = 70.4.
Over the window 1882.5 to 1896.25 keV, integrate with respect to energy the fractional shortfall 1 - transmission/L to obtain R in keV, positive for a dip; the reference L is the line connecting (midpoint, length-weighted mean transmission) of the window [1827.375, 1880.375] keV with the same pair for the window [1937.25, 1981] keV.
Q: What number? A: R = 4.7 keV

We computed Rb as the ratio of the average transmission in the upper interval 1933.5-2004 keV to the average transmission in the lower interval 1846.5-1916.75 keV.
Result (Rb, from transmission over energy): 1.1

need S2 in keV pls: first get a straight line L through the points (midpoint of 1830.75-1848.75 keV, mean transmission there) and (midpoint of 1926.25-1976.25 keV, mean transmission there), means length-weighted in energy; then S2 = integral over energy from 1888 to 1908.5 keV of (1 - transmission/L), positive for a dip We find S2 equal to 6.9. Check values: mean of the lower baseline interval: 74.9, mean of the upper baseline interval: 73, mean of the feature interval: 49.2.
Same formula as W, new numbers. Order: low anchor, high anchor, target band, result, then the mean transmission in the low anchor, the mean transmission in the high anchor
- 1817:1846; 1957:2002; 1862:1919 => 8.5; 76.1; 67.1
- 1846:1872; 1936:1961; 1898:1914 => 2.8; 74.5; 73.8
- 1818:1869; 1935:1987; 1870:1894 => 4.3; 75.3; 70.1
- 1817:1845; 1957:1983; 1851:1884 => 0.5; 76.1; 68.5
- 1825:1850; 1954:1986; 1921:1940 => -0.5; 74.9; 68.1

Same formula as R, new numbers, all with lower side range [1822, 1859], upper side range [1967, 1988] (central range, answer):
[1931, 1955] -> -2.97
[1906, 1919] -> 0.13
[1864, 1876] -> -0.21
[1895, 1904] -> 2.87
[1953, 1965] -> -1.77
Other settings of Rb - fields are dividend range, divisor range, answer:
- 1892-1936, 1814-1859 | 0.83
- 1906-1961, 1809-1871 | 0.95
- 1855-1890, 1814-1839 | 0.91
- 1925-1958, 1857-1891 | 1.09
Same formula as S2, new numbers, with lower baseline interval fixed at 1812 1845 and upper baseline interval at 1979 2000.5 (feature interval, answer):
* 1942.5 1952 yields -1.36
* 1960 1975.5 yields -1.32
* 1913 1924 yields 0.24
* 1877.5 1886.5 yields 0.84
